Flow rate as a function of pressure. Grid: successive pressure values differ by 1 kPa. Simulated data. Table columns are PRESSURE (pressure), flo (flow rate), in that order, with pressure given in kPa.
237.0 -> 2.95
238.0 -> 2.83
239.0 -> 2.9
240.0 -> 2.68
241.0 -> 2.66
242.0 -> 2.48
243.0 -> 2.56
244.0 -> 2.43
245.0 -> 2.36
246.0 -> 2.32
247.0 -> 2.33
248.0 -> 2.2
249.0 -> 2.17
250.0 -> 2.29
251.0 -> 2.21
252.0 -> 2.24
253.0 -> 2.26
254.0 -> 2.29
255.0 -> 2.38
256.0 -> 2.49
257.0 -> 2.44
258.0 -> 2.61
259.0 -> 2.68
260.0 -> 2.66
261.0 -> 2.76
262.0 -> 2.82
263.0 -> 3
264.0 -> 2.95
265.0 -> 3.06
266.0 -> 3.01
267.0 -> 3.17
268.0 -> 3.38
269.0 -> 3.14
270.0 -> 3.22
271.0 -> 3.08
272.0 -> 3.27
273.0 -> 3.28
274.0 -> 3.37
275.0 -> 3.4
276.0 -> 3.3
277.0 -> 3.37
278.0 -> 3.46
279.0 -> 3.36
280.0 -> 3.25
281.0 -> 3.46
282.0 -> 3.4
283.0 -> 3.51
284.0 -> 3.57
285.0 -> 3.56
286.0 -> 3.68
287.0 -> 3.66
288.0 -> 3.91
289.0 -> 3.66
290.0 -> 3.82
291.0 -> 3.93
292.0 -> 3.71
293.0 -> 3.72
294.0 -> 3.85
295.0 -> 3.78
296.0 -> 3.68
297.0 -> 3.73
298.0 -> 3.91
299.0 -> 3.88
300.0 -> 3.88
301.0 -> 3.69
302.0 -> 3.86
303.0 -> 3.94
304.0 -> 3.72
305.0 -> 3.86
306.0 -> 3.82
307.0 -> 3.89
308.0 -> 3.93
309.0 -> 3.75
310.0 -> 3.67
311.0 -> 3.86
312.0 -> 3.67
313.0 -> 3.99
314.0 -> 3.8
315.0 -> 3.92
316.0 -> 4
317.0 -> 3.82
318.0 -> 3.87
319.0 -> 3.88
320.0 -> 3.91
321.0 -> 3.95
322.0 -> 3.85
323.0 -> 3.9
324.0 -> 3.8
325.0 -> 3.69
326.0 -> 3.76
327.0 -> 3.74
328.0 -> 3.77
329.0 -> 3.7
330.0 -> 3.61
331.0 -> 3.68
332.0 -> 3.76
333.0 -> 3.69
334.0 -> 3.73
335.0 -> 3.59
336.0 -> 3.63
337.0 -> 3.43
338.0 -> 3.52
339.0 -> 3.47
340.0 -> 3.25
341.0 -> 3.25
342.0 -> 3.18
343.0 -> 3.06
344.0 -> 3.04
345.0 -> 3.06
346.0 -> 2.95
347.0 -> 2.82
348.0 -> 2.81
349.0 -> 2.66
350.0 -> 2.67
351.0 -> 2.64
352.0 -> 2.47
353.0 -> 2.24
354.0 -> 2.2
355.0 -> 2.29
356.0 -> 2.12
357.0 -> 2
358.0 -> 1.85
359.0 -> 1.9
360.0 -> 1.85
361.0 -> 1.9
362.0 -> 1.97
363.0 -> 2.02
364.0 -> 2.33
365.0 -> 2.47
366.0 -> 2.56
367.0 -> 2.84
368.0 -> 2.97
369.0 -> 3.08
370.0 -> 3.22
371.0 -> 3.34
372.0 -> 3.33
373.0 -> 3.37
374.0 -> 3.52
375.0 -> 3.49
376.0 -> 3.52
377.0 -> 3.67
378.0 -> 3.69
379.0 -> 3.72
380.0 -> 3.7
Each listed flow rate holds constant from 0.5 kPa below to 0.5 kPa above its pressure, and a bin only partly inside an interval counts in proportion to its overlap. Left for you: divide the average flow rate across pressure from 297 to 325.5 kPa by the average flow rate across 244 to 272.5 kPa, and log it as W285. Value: 1.44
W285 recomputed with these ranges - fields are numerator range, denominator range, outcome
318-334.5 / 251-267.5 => 1.42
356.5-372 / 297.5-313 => 0.64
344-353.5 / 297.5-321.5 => 0.71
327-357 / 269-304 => 0.87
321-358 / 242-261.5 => 1.32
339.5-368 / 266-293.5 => 0.73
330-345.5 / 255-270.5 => 1.19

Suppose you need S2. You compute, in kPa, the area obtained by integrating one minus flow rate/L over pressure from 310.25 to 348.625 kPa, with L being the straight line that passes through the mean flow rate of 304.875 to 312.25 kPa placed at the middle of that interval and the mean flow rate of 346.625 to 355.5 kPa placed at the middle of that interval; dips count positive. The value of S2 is -5.0 kPa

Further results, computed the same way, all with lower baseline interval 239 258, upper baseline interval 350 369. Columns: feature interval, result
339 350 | -3.4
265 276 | -3.9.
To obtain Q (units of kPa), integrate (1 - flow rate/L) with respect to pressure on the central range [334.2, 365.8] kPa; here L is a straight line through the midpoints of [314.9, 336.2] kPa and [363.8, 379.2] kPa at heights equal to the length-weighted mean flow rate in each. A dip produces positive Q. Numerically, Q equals 7.40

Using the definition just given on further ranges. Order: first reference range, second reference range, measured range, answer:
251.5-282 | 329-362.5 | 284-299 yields -4.1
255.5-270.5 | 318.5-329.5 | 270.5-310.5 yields -4.0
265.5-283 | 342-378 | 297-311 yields -3.3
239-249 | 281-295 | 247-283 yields 1.9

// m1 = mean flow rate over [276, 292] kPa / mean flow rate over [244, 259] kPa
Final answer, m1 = 1.52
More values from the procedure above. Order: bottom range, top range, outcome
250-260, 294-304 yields 1.58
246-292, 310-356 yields 1.12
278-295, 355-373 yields 0.68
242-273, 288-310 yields 1.43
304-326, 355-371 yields 0.62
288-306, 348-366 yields 0.59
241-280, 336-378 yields 1.01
